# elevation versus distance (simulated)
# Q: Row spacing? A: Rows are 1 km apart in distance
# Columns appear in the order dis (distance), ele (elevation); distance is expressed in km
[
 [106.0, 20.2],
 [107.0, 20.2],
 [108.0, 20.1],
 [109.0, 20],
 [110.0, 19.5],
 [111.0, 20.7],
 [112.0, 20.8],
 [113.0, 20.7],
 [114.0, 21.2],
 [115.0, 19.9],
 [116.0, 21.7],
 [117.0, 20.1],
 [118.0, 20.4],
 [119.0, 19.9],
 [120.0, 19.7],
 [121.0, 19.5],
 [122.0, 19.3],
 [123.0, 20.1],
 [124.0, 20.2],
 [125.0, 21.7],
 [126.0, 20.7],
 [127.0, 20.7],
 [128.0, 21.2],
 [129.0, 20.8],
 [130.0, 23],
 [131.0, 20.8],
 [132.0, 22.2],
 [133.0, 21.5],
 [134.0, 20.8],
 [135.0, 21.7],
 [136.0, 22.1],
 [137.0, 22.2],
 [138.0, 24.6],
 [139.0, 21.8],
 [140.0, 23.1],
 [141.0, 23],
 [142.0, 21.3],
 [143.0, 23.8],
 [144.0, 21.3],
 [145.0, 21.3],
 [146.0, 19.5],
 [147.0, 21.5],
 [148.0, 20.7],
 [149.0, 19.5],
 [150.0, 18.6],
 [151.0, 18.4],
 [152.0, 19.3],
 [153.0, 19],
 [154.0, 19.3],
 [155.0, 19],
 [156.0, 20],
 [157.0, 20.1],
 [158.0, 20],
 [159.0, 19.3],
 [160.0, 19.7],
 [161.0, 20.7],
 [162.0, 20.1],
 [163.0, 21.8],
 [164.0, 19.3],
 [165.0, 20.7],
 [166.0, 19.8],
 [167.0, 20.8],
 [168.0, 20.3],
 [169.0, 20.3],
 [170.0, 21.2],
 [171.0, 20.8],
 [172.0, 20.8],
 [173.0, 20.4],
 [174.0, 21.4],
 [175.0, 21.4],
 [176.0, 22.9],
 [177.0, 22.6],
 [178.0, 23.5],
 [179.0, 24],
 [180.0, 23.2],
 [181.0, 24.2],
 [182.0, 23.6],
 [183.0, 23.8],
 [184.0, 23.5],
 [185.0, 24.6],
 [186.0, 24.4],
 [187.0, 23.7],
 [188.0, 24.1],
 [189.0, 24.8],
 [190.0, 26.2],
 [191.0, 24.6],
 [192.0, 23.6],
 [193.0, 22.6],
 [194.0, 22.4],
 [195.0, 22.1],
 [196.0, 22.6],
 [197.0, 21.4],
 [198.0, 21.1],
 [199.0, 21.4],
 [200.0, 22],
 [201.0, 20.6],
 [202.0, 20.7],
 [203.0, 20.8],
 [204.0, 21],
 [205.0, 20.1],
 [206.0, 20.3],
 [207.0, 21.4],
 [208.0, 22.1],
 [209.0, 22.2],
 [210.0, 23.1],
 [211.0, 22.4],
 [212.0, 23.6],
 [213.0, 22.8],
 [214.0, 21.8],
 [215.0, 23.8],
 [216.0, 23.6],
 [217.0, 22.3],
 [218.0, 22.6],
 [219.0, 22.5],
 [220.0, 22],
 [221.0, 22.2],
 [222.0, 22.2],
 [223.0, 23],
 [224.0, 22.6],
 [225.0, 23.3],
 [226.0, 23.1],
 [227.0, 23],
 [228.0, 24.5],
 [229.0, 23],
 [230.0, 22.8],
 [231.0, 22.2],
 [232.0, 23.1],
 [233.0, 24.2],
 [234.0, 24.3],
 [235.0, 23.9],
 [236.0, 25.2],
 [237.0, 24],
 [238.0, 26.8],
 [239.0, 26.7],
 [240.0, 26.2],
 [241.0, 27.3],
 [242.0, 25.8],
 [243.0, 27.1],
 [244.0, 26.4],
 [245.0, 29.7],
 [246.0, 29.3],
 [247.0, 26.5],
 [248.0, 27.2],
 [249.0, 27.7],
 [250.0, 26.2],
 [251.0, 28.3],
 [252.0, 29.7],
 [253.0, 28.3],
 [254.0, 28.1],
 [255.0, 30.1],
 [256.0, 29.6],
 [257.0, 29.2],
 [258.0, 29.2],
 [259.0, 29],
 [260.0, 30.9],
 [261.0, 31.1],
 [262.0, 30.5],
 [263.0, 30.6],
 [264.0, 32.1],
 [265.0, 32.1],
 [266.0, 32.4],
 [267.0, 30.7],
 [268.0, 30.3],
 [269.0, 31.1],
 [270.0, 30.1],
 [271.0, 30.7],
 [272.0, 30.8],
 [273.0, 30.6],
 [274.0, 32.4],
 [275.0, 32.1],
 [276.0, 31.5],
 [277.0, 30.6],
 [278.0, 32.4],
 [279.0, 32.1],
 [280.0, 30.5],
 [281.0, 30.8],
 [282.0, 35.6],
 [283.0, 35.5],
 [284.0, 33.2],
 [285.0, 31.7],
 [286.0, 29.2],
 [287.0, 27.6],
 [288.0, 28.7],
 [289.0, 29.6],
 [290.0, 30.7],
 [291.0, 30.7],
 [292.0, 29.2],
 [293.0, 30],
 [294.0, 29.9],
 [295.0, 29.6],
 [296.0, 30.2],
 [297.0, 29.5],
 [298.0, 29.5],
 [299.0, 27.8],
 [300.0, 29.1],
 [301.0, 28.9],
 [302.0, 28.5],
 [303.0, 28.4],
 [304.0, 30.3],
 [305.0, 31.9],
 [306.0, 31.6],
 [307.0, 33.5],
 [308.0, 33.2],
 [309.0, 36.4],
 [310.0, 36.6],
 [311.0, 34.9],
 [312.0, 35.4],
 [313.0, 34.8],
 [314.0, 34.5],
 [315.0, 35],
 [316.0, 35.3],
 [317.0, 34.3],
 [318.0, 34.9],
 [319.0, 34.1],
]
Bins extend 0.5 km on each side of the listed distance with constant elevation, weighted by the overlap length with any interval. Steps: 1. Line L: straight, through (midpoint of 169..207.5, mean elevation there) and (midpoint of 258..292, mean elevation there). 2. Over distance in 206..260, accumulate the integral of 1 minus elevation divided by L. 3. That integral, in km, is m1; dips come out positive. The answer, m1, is 3.83 km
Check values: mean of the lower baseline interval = 22.4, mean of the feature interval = 25.1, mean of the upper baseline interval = 31.1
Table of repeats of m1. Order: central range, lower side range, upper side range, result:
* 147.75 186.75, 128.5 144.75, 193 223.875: 1.7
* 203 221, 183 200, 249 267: 2.2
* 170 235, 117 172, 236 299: 5.8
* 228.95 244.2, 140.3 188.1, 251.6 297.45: 1.4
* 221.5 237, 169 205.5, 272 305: 1.5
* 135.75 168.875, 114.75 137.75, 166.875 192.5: 1.9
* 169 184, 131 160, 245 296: 0.5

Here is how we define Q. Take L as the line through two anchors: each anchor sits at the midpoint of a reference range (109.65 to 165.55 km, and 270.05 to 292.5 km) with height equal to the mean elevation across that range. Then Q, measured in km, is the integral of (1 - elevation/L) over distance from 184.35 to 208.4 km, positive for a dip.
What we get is 2.4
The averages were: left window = 20.7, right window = 31.2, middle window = 22.4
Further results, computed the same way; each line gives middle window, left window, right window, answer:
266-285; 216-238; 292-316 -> -2.09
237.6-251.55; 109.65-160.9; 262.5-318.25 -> 0.56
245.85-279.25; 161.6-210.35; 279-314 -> -1.85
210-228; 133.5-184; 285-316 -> 1.87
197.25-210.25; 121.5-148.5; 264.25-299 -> 2.33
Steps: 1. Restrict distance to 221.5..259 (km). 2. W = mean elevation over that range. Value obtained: 26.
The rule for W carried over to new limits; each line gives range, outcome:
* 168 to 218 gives 22.5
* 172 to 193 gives 23.4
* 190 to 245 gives 23.2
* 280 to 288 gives 31.6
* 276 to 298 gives 30.8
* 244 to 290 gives 30.3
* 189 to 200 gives 22.9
